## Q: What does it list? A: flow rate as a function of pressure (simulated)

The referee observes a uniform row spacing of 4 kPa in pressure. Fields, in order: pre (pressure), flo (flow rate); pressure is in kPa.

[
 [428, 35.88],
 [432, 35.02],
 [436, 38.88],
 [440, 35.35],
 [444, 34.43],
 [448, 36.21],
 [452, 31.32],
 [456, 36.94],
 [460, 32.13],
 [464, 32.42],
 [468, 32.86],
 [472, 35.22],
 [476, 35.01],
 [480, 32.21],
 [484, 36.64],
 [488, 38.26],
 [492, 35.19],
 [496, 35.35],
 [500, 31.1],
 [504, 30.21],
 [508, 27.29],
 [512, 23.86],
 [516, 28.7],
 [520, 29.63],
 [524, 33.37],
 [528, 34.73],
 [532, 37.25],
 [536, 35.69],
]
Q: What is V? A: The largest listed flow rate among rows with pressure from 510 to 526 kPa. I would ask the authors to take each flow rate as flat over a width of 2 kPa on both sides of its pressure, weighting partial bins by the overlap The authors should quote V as 33.37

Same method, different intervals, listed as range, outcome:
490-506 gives 35.35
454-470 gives 36.94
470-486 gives 36.64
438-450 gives 36.21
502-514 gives 30.21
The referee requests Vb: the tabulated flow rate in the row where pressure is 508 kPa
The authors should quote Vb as 27.29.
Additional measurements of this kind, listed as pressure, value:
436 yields 38.88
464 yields 32.42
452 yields 31.32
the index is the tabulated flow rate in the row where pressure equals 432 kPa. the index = 35.02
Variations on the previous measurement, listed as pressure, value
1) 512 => 23.86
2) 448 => 36.21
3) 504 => 30.21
